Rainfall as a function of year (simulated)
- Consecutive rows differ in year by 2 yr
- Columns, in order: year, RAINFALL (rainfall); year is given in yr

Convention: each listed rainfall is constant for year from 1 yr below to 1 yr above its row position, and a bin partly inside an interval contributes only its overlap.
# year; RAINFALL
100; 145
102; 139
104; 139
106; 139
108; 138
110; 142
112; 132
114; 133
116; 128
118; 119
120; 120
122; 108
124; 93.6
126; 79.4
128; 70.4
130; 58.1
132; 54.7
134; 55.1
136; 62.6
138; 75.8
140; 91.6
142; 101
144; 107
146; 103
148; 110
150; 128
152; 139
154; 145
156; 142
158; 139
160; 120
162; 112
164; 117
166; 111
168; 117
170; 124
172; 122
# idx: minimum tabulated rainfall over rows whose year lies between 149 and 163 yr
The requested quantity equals 112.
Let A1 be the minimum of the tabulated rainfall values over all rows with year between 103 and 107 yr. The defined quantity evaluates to 139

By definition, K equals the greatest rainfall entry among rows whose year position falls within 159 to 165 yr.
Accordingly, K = 120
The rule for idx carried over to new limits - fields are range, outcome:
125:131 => 58.1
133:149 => 55.1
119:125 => 93.6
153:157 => 142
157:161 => 120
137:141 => 75.8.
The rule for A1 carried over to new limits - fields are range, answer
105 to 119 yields 119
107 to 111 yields 138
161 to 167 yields 111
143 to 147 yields 103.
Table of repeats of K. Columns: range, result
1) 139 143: 101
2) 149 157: 145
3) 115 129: 128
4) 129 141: 91.6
